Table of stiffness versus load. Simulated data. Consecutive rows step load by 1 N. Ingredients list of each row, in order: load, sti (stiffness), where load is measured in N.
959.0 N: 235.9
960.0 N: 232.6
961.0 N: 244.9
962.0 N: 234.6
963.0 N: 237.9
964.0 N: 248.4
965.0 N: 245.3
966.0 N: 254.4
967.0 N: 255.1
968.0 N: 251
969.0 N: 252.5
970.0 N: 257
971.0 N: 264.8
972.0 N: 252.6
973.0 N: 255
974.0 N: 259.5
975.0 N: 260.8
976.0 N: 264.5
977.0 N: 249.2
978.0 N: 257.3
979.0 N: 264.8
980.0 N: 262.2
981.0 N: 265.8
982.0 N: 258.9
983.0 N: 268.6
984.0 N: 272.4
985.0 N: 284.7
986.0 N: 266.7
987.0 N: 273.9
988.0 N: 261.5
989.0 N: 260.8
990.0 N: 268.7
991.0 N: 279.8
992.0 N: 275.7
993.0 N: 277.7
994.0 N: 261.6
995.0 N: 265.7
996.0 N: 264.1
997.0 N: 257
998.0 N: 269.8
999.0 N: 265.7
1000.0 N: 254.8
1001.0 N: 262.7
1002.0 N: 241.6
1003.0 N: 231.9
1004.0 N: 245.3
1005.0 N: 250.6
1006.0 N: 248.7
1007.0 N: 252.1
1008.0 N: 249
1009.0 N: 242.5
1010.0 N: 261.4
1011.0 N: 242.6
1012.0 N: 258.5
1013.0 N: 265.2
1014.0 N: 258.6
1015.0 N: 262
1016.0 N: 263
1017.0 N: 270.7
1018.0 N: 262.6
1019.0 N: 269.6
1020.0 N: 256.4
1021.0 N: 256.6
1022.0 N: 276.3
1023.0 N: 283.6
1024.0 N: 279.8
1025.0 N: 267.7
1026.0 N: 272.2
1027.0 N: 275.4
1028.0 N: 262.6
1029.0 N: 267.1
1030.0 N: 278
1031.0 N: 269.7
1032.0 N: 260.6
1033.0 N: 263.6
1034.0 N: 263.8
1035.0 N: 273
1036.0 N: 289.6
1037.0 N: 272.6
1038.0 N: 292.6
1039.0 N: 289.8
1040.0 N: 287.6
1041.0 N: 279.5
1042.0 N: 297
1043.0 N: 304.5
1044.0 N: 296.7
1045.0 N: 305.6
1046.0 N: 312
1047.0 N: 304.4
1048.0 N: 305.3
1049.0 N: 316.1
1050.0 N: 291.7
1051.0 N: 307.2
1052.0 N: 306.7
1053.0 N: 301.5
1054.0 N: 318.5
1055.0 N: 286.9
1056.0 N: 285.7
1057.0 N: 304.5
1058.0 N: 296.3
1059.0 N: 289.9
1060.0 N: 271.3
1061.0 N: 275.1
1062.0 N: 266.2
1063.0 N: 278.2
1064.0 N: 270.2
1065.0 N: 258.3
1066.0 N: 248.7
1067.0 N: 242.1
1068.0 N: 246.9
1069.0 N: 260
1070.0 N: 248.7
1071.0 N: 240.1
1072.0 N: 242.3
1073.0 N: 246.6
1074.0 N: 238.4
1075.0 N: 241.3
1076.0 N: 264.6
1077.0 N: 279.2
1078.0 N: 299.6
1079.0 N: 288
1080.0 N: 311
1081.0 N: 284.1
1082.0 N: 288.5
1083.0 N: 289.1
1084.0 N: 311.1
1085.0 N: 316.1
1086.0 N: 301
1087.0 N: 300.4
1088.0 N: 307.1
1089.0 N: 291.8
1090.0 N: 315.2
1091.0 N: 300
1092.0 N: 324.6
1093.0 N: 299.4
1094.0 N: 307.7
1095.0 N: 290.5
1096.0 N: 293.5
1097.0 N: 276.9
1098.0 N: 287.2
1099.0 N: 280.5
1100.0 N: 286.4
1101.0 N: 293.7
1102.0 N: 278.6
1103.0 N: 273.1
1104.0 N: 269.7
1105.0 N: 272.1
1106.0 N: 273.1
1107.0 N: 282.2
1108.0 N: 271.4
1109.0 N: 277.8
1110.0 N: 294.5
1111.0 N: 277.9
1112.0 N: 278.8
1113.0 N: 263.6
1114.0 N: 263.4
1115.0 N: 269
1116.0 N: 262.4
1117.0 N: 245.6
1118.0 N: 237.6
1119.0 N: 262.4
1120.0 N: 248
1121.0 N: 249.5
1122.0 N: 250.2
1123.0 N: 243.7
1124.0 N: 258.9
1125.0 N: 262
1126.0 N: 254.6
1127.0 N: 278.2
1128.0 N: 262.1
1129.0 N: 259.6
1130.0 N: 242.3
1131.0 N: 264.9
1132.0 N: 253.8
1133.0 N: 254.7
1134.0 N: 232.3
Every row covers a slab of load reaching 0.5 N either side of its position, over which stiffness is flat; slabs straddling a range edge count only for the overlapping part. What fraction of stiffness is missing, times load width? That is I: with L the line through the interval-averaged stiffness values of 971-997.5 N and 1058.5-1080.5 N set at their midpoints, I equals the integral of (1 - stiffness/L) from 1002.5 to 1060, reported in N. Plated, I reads -2.7 N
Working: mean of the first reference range 265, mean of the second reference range 264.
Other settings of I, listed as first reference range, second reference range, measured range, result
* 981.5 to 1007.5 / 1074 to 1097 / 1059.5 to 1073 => 1.4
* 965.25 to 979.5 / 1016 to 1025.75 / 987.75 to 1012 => 0.5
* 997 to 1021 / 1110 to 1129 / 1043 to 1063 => -3.0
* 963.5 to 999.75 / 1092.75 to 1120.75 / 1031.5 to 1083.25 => -2.0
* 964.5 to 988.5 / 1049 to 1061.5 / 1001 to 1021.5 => 1.6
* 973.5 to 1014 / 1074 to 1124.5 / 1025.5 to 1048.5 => -1.3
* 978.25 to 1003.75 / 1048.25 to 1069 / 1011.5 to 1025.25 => 0.3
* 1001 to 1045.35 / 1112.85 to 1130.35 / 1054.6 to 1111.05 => -4.3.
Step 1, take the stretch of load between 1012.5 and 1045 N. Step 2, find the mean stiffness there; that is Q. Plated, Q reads 274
